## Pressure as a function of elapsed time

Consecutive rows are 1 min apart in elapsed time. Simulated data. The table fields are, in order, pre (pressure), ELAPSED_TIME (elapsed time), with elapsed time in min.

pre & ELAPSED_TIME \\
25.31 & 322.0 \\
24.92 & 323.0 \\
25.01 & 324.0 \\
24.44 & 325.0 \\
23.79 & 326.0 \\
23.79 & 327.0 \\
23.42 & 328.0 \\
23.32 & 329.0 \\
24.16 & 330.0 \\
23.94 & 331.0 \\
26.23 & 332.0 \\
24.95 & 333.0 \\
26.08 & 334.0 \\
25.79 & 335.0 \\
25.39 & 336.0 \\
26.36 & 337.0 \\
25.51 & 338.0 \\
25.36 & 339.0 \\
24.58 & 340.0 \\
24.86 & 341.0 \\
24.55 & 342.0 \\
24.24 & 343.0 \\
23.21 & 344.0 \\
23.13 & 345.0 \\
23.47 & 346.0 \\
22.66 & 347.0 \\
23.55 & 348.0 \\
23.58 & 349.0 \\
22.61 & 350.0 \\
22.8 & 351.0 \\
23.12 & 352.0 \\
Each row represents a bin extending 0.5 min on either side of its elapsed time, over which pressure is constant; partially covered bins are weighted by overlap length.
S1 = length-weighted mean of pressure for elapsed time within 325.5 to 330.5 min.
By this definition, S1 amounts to 23.7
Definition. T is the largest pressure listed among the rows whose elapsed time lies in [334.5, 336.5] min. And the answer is 25.79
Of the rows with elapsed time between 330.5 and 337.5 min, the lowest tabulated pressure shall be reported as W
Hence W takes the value 23.94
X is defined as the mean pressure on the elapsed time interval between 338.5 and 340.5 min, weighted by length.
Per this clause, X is 25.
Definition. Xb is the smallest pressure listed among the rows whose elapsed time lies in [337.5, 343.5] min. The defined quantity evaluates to 24.24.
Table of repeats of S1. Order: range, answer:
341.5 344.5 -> 24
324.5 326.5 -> 24.1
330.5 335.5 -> 25.4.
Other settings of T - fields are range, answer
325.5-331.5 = 24.16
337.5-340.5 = 25.51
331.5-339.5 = 26.36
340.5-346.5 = 24.86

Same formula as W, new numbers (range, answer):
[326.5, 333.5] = 23.32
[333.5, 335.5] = 25.79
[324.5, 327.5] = 23.79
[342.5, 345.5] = 23.13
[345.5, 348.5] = 22.66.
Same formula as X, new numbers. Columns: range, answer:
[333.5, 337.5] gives 25.9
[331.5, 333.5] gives 25.6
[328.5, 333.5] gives 24.5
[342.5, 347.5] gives 23.3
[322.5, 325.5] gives 24.8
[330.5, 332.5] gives 25.1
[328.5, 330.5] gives 23.7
